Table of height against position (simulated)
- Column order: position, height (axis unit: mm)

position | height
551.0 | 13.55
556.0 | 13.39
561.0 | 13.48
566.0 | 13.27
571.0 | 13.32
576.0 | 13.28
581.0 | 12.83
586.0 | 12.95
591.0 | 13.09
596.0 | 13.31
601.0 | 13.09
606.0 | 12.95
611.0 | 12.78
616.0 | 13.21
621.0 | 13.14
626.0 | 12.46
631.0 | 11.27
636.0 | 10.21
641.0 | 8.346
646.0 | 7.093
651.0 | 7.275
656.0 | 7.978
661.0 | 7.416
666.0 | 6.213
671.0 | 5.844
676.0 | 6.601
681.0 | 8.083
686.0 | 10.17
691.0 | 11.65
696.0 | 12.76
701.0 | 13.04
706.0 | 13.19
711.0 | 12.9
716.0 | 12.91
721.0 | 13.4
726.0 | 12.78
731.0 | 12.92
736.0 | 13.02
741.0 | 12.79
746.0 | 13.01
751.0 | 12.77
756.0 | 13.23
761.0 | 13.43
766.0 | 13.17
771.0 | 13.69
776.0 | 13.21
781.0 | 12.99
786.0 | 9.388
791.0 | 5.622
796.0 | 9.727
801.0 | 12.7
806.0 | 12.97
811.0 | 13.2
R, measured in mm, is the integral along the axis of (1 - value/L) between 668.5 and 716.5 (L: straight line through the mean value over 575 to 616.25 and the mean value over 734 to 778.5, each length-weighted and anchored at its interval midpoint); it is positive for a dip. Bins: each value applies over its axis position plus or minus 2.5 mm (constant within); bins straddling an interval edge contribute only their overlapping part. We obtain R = 9.09 mm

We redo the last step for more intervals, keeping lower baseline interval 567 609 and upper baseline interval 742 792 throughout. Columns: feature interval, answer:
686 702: 0.7 mm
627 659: 10.0 mm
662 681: 9.2 mm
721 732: -0.4 mm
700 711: -0.5 mm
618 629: 0.2 mm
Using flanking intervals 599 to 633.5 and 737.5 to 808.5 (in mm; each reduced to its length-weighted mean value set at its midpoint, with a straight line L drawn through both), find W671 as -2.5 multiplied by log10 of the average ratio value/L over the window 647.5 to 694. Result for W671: 0.49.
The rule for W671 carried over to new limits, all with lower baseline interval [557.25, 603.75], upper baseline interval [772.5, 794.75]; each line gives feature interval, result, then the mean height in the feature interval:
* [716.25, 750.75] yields -0.17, 13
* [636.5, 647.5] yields 0.44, 8.23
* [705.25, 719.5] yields -0.14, 13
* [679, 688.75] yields 0.26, 9.24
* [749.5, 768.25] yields -0.22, 13.2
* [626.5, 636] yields 0.11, 11.2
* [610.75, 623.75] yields -0.03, 13.1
